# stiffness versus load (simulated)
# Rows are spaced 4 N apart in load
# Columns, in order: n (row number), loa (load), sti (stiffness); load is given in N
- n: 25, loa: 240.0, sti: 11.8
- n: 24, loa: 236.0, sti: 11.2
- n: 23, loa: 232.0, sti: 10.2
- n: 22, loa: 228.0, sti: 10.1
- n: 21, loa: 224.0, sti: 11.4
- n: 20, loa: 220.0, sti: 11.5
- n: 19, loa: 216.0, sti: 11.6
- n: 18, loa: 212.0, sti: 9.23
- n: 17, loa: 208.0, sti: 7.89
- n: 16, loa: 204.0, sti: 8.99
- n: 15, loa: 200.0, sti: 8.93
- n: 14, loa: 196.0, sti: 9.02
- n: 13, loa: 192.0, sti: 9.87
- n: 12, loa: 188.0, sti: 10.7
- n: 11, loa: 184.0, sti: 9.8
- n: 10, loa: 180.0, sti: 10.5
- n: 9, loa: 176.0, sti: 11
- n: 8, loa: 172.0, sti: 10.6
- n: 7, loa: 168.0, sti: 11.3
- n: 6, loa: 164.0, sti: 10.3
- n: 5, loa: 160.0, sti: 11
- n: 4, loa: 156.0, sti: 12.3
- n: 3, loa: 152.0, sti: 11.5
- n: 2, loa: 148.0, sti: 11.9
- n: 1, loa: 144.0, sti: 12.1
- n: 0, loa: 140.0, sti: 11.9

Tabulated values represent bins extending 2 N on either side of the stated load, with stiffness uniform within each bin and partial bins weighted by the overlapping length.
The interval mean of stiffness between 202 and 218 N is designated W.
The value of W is 9.43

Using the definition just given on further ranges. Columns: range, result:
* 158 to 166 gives 10.7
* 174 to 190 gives 10.5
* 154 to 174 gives 11.1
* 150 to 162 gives 11.6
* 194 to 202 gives 8.97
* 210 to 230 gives 10.8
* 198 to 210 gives 8.6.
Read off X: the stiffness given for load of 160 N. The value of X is 11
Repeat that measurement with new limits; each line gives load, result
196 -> 9.02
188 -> 10.7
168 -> 11.3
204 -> 8.99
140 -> 11.9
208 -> 7.89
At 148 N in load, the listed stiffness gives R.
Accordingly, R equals 11.9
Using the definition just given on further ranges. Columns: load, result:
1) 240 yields 11.8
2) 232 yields 10.2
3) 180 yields 10.5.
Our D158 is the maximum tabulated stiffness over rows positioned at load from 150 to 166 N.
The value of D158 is 12.3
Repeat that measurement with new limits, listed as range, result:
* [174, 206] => 11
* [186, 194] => 10.7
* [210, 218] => 11.6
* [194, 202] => 9.02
